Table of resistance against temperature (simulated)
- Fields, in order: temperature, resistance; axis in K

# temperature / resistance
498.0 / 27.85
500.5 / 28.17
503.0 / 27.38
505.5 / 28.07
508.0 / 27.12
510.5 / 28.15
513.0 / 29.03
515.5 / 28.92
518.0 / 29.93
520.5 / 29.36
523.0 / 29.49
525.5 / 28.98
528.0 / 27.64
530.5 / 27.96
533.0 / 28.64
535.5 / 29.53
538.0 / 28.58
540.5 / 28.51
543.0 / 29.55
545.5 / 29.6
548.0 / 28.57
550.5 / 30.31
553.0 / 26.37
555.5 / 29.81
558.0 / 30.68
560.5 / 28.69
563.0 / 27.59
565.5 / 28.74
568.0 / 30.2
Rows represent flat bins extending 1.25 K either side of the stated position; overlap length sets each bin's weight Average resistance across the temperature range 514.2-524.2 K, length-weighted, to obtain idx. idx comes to 29.4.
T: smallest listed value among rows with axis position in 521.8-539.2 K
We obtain 27.64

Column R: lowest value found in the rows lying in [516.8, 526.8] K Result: 28.98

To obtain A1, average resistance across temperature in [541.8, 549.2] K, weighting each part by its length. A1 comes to 29.2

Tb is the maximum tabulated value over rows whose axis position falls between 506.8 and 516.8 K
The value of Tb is 29.03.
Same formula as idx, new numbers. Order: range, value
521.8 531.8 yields 28.5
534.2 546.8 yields 29.1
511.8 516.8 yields 29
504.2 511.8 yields 27.8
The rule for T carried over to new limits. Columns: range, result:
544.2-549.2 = 28.57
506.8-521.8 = 27.12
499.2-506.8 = 27.38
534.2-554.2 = 26.37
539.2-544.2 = 28.51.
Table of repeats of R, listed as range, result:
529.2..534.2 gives 27.96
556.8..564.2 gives 27.59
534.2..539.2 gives 28.58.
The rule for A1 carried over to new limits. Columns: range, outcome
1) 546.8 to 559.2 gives 29.1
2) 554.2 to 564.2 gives 29.2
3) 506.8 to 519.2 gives 28.6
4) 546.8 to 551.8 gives 29.4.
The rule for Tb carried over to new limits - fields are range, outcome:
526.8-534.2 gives 28.64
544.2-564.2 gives 30.68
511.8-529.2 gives 29.93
